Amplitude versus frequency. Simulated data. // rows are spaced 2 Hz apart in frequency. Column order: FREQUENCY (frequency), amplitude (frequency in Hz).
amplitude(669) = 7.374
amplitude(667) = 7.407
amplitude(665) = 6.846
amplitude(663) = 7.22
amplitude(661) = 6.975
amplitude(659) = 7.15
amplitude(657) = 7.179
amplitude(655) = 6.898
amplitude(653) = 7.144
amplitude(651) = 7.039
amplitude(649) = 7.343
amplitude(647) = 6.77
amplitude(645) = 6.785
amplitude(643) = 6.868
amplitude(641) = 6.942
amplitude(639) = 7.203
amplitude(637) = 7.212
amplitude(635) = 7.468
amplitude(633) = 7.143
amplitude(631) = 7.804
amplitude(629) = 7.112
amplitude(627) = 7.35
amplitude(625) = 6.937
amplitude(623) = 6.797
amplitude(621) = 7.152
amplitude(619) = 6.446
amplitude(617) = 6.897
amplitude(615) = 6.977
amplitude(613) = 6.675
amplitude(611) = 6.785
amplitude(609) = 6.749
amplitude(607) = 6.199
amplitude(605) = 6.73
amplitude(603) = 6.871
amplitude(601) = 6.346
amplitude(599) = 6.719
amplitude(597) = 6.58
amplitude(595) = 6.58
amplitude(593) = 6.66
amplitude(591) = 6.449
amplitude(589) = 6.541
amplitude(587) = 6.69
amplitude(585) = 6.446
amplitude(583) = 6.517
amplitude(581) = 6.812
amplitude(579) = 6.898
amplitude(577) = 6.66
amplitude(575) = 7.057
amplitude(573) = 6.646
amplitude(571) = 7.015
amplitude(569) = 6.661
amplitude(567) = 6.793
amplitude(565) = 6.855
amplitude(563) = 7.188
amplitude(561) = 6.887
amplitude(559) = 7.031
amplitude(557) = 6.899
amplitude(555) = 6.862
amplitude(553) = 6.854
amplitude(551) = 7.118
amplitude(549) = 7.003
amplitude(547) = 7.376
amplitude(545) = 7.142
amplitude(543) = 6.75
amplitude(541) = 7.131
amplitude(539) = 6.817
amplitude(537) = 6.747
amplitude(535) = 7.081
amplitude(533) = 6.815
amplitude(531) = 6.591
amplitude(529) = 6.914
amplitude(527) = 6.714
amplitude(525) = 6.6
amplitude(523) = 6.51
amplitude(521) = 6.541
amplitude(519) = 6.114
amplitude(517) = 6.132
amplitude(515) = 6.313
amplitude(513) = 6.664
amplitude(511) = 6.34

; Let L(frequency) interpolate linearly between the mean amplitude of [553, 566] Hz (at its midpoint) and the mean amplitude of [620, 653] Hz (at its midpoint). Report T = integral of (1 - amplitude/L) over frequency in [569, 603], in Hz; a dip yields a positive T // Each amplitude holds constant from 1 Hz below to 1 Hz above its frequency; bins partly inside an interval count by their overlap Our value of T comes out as 1.6 Hz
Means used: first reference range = 6.95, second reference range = 7.12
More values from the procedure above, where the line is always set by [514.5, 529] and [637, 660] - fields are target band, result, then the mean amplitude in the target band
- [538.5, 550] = -0.9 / 7.05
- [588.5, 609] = 0.7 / 6.58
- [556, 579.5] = -0.8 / 6.88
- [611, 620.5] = 0.2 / 6.77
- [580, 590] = 0.2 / 6.6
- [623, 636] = -0.6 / 7.26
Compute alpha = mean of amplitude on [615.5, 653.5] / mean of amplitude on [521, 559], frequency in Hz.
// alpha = 1.0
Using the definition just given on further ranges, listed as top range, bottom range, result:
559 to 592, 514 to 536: 1.03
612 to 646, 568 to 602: 1.06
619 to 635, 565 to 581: 1.05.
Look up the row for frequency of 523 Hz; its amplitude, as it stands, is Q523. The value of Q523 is 6.51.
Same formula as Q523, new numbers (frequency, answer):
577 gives 6.66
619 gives 6.446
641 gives 6.942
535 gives 7.081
